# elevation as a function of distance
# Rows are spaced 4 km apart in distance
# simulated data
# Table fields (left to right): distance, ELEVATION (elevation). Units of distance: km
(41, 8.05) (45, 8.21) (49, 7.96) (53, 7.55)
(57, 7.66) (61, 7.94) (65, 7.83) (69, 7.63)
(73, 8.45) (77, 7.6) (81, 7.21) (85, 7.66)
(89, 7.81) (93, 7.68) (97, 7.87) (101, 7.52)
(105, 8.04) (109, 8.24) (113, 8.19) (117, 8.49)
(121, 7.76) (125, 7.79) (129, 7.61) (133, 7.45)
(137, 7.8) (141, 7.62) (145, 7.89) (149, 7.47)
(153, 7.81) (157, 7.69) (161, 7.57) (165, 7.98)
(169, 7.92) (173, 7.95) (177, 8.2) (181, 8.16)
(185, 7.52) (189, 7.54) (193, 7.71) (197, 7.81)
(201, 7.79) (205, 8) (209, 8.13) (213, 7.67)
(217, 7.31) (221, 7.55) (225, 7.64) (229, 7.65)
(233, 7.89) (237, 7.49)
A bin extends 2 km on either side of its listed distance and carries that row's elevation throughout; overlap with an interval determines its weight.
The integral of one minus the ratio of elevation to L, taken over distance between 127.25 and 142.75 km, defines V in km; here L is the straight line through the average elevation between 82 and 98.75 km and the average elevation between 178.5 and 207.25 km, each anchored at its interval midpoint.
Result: 0.3 km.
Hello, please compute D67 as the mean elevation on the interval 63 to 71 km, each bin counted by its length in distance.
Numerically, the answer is 7.73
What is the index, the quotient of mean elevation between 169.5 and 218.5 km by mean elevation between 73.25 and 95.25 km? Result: 1.02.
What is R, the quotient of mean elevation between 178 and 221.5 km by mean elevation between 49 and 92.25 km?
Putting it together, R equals 1.00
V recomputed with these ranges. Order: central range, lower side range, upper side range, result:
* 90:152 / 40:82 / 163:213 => 0.2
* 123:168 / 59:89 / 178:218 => 0.4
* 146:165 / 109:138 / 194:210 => 0.5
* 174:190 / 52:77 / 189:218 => -0.2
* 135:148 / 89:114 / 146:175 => 0.1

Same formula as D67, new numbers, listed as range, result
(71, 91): 7.75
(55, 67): 7.81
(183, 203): 7.67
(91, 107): 7.78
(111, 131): 7.97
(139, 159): 7.7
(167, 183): 8.06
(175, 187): 7.96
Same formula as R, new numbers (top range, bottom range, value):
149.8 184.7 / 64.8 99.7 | 1.02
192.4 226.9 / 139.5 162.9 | 1.01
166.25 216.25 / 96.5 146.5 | 1.00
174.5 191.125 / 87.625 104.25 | 1.01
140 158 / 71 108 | 0.99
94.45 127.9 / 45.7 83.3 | 1.03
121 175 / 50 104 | 1.00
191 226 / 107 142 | 0.98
